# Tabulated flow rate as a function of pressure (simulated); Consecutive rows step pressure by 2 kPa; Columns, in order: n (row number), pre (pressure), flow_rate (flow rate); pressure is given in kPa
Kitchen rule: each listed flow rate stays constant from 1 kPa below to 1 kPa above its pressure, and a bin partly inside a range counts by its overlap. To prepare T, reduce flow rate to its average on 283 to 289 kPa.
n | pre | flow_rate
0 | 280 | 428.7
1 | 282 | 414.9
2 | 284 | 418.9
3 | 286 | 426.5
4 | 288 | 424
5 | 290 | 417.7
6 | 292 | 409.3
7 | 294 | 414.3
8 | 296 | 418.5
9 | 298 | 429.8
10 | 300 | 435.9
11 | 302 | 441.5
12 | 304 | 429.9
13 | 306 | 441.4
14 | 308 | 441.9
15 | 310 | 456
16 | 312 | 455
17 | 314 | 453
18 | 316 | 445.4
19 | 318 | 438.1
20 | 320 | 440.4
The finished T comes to 423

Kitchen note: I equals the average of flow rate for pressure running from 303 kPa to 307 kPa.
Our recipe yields 436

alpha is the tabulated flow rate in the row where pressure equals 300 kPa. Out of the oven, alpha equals 435.9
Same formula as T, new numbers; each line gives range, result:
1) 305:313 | 449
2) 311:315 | 454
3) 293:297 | 416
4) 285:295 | 418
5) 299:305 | 436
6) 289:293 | 414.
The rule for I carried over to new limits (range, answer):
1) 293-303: 428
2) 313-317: 449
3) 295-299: 424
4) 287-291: 421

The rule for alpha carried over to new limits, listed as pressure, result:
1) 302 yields 441.5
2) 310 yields 456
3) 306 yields 441.4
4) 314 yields 453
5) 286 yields 426.5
